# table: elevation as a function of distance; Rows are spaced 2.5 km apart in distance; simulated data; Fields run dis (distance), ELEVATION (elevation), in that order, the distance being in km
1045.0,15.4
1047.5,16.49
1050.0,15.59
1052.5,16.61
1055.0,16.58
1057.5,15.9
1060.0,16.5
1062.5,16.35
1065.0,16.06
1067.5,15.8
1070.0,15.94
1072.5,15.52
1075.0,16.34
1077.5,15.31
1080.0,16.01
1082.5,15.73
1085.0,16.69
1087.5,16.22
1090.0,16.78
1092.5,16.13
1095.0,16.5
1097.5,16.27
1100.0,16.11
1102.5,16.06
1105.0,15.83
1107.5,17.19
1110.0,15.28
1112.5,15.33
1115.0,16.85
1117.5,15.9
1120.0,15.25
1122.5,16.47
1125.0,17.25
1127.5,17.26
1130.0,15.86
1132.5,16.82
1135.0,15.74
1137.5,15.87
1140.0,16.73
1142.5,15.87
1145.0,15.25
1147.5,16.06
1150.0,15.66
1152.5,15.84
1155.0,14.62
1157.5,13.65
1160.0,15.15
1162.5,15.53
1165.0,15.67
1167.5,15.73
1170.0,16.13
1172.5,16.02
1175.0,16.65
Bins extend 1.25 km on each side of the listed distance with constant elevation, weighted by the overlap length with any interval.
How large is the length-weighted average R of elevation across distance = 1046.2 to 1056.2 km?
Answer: 16.3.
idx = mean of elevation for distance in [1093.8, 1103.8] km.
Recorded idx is 16.2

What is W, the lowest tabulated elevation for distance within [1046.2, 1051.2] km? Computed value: 15.59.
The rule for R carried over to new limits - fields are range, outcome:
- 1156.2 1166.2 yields 15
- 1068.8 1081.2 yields 15.8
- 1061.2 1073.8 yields 15.9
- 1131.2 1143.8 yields 16.2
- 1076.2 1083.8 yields 15.7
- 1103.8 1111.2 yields 16.1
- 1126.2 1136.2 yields 16.4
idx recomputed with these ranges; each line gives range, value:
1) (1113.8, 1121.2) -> 16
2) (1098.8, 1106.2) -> 16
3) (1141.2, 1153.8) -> 15.7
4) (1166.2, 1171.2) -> 15.9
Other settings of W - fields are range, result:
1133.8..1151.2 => 15.25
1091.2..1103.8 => 16.06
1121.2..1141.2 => 15.74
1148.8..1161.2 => 13.65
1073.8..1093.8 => 15.31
